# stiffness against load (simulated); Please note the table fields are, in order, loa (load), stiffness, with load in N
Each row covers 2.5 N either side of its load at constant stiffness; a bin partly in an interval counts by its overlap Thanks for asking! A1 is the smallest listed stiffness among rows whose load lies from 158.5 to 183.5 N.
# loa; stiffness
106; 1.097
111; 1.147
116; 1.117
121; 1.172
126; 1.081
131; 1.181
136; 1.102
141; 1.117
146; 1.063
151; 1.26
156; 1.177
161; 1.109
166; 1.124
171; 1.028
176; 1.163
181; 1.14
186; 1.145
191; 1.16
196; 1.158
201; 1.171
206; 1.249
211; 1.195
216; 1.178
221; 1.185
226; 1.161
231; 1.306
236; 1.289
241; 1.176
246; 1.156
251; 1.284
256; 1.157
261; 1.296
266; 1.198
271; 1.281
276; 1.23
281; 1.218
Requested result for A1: 1.028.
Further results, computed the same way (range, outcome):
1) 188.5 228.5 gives 1.158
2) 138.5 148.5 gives 1.063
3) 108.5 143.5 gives 1.081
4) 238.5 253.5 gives 1.156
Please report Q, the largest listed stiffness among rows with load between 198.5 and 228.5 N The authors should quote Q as 1.249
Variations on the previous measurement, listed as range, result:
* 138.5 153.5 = 1.26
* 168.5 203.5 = 1.171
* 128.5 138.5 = 1.181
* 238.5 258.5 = 1.284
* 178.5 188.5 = 1.145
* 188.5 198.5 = 1.16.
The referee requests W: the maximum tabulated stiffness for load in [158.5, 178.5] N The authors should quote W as 1.163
